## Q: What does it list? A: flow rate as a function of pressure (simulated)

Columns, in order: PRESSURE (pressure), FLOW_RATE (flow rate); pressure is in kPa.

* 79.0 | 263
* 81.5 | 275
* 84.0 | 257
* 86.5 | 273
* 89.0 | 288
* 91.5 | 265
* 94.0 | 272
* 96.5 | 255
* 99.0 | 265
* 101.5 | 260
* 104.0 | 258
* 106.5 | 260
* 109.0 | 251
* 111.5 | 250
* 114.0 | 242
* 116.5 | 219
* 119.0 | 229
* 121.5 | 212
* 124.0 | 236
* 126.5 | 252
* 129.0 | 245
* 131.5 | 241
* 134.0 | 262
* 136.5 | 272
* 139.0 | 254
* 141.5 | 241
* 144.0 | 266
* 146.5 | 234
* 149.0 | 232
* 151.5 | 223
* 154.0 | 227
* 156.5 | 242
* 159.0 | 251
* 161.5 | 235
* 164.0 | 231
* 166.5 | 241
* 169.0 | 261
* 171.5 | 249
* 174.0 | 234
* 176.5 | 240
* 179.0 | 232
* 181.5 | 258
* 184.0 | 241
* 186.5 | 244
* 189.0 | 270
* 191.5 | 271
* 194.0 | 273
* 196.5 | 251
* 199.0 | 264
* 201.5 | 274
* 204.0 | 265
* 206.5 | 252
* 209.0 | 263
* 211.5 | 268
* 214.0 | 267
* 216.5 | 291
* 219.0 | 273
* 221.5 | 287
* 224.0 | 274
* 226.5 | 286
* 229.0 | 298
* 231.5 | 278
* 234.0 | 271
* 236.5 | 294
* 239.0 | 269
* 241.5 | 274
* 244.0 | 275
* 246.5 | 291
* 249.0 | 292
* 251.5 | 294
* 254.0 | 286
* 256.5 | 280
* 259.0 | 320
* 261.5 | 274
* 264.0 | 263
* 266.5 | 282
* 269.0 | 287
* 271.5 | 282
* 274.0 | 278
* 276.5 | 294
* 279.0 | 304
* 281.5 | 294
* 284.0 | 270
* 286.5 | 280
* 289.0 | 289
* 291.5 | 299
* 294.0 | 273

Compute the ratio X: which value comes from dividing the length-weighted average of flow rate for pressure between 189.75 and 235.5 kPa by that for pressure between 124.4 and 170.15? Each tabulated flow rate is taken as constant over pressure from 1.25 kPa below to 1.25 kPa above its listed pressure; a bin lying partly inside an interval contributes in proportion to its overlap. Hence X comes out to 1.1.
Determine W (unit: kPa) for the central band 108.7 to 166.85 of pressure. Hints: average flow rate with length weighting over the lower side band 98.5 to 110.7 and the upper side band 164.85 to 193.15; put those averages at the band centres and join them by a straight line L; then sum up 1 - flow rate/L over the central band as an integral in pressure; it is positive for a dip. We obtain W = 3.0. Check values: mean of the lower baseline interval 258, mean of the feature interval 241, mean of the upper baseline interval 249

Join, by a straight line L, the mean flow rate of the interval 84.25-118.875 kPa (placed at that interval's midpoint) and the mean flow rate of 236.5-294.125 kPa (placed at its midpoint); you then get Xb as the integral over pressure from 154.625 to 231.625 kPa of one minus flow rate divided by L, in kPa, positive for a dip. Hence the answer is 3.8 kPa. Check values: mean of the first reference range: 257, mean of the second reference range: 285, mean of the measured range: 260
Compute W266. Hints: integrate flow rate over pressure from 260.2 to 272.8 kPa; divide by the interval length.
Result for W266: 278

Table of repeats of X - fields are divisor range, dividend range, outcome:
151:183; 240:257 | 1.18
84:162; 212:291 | 1.14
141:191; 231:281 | 1.17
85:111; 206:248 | 1.05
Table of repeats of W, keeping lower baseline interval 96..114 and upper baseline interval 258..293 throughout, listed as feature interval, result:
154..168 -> 1.41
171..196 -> 1.75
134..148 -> 0.46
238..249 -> 0.07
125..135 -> 0.43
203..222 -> 0.35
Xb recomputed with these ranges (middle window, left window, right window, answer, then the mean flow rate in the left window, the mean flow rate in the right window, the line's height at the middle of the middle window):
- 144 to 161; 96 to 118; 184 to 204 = 1.31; 251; 262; 257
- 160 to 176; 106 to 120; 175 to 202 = 0.62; 241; 255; 252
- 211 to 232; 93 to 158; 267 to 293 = -0.69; 246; 287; 272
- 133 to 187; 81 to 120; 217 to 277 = 4.80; 257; 283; 268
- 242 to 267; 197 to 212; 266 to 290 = -0.59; 263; 286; 279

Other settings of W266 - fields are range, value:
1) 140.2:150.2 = 243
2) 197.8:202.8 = 269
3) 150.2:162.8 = 236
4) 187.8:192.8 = 271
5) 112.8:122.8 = 225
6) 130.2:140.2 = 257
